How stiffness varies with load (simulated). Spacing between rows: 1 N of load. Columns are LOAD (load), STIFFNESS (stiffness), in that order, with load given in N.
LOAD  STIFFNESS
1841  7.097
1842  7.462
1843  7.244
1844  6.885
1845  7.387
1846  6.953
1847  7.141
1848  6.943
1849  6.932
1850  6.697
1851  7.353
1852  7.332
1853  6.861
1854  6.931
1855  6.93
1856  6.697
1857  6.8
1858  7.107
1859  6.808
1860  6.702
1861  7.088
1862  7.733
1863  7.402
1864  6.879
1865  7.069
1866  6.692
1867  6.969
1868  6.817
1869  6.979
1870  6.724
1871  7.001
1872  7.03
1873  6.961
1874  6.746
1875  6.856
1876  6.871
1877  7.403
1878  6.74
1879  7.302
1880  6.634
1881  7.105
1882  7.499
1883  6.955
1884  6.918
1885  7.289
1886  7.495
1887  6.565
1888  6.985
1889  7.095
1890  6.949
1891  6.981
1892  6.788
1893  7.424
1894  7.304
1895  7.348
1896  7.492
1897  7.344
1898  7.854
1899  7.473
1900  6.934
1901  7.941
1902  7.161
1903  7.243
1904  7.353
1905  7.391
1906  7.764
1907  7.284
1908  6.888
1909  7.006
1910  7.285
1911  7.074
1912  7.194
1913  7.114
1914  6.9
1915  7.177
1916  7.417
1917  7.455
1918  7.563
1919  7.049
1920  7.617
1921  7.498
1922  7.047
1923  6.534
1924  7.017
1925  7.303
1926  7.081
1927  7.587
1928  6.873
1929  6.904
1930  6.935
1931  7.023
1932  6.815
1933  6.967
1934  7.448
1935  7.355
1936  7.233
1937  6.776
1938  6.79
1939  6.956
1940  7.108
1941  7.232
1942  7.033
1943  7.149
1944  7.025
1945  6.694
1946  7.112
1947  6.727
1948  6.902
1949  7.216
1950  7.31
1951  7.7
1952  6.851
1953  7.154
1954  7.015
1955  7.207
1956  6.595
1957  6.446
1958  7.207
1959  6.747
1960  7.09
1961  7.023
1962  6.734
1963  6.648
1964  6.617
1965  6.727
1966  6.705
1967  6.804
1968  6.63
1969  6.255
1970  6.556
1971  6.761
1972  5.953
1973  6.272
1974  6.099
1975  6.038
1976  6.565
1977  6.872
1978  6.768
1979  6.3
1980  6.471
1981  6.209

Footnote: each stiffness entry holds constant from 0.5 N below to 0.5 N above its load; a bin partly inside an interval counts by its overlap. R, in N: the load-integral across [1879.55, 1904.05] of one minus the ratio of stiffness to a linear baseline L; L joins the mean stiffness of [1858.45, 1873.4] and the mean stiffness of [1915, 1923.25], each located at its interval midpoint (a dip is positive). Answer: -0.23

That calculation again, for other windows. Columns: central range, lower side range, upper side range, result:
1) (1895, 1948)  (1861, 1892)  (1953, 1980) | -2.7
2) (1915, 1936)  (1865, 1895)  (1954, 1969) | -0.9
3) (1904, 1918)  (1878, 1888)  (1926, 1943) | -0.4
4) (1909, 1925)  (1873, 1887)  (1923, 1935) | -0.3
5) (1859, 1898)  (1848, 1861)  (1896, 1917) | 0.2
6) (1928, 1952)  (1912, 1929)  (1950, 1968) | 0.0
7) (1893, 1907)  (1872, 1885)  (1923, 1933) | -0.8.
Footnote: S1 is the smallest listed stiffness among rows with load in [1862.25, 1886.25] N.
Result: 6.634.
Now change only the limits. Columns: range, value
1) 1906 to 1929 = 6.534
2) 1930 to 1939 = 6.776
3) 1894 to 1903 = 6.934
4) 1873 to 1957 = 6.446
